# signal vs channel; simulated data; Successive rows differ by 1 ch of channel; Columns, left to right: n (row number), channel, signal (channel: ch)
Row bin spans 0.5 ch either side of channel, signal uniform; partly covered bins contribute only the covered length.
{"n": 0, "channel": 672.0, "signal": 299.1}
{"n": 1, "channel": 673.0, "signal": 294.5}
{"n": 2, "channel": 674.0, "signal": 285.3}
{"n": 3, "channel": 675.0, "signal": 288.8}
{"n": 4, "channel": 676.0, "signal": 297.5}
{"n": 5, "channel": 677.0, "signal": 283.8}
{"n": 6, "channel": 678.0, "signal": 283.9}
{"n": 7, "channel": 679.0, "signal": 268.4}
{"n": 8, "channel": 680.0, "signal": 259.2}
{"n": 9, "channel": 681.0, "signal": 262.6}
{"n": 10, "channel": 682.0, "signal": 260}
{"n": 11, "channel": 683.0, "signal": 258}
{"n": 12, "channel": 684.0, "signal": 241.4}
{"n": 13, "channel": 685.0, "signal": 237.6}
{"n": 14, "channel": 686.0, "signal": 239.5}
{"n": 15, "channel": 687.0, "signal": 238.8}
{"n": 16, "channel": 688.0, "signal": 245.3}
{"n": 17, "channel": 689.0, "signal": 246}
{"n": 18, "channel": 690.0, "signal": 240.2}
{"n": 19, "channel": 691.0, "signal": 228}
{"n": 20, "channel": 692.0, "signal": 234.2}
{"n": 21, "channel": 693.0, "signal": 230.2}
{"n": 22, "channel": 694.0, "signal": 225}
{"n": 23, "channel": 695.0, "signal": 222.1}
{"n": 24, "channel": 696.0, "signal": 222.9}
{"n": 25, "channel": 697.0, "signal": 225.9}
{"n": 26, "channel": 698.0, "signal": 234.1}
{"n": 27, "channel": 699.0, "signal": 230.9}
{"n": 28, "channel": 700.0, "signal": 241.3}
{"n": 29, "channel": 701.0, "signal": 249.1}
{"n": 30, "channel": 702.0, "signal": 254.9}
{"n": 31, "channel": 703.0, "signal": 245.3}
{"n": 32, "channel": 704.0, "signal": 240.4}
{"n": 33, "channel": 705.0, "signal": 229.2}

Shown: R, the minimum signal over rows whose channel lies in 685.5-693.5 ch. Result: 228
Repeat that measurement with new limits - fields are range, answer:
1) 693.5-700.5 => 222.1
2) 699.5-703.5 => 241.3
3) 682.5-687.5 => 237.6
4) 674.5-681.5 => 259.2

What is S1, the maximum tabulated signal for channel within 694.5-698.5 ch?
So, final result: 234.1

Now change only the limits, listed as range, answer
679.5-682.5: 262.6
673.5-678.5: 297.5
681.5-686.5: 260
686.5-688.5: 245.3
